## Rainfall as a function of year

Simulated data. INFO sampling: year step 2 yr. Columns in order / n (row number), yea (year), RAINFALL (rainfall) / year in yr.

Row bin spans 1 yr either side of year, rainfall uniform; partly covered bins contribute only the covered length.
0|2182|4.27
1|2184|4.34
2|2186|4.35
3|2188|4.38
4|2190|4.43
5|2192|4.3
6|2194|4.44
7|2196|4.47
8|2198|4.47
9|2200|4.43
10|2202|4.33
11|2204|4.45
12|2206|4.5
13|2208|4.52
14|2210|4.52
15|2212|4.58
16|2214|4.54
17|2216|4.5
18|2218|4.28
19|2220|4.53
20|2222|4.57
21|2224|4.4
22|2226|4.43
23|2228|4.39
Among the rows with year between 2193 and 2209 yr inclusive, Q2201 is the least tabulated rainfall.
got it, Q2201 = 4.33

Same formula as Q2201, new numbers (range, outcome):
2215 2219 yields 4.28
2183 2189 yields 4.34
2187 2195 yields 4.3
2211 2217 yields 4.5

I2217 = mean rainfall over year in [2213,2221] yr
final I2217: 4.46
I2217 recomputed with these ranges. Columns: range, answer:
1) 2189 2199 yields 4.42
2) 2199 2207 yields 4.43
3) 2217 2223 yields 4.46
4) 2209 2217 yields 4.54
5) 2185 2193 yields 4.37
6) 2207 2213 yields 4.54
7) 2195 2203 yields 4.42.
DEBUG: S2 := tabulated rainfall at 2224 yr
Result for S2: 4.4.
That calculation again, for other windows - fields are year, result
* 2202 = 4.33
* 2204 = 4.45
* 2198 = 4.47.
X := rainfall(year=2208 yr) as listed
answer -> 4.52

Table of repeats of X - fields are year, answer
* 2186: 4.35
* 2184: 4.34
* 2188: 4.38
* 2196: 4.47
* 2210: 4.52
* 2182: 4.27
